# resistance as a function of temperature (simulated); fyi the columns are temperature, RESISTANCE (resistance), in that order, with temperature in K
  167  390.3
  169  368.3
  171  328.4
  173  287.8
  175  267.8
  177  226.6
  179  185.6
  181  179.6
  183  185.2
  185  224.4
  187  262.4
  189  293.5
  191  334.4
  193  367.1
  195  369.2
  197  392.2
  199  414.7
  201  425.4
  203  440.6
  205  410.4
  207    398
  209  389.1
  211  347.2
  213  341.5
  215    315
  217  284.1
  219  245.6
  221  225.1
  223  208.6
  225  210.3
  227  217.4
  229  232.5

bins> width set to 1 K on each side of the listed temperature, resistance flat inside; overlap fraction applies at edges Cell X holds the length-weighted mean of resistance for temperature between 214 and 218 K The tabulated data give 300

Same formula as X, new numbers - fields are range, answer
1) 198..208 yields 418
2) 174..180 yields 227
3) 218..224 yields 226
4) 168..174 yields 328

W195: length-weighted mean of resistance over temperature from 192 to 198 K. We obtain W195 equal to 376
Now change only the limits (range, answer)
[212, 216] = 328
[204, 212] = 386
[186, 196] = 325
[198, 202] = 420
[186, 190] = 278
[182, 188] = 224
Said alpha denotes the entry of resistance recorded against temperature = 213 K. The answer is 341.5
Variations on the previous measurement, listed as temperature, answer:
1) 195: 369.2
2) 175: 267.8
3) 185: 224.4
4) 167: 390.3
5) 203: 440.6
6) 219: 245.6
